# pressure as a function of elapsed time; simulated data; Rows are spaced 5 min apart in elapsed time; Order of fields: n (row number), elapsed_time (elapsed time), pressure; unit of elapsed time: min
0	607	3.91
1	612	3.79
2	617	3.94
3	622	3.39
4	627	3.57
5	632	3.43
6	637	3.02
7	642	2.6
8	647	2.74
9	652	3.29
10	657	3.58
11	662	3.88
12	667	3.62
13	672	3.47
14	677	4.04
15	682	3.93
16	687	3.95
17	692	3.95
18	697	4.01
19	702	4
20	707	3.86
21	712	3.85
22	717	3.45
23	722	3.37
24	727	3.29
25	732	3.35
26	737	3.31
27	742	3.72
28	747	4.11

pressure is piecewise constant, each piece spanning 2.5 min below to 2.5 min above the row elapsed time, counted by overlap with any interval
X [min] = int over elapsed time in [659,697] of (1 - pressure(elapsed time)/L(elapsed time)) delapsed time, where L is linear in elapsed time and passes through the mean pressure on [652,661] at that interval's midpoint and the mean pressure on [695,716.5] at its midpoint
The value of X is -1.5 min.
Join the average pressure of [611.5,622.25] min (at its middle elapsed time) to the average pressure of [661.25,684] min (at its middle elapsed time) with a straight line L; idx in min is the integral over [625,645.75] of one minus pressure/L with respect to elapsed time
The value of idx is 3.6 min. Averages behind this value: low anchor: 3.76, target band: 3.12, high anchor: 3.78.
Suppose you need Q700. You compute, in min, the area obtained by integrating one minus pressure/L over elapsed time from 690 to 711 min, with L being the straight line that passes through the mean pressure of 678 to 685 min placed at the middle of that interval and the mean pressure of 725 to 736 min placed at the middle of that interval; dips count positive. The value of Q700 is -1.4 min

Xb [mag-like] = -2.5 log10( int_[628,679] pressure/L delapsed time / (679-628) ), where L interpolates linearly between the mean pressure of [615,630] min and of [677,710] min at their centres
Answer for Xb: 0.12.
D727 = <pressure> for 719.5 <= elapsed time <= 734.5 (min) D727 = 3.34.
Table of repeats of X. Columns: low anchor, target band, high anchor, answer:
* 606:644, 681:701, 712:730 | -3.1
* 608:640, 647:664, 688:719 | 1.0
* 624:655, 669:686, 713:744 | -3.0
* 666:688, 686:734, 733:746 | -0.3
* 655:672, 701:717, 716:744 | -1.5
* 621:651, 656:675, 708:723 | -2.0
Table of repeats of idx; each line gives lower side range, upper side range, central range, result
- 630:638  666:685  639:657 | 2.4 min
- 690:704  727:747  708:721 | 0.5 min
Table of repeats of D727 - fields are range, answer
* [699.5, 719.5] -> 3.79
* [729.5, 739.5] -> 3.33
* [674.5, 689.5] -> 3.97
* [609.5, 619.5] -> 3.86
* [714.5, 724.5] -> 3.41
